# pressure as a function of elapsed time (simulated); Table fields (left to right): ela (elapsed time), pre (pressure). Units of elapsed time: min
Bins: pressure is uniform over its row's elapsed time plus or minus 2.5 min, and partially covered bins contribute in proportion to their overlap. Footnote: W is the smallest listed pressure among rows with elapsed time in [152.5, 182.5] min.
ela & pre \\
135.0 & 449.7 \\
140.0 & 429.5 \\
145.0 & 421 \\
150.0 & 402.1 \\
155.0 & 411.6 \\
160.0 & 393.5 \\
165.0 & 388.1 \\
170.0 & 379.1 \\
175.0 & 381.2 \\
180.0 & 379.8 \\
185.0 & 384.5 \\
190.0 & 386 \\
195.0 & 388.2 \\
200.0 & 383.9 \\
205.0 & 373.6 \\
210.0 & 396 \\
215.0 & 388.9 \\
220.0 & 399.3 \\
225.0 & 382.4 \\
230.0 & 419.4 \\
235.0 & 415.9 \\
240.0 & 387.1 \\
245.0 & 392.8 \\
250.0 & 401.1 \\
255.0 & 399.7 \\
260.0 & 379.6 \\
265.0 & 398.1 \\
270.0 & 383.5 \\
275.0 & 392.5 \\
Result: 379.1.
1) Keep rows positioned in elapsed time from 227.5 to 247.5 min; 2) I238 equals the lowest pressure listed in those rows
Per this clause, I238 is 387.1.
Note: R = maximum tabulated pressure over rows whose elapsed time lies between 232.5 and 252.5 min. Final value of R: 415.9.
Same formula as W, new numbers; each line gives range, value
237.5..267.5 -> 379.6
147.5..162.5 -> 393.5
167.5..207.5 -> 373.6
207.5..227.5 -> 382.4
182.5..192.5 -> 384.5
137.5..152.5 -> 402.1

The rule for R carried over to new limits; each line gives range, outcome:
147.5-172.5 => 411.6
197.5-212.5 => 396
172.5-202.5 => 388.2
